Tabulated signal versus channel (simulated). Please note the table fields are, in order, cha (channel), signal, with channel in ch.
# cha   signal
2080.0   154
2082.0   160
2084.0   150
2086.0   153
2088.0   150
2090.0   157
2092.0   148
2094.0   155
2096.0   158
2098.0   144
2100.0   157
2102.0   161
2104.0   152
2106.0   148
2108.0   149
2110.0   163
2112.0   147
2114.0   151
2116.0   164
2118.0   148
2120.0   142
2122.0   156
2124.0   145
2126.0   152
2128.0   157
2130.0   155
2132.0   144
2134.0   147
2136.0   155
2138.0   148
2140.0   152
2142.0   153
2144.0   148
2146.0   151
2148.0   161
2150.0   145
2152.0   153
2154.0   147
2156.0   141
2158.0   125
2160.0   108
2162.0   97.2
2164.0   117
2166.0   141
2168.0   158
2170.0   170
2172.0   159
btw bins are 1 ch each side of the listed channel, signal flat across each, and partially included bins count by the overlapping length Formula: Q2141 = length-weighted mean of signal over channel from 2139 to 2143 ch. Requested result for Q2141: 152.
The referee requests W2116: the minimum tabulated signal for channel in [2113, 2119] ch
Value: 148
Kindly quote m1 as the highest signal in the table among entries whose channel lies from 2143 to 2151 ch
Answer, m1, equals 161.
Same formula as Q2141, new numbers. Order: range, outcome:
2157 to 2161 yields 116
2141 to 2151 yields 152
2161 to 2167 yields 118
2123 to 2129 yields 151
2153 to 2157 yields 144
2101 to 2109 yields 152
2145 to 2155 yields 151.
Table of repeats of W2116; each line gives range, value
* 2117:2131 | 142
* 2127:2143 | 144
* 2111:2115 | 147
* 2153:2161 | 108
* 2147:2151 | 145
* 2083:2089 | 150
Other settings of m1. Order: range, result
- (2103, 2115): 163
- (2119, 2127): 156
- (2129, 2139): 155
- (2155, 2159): 141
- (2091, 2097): 158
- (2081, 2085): 160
